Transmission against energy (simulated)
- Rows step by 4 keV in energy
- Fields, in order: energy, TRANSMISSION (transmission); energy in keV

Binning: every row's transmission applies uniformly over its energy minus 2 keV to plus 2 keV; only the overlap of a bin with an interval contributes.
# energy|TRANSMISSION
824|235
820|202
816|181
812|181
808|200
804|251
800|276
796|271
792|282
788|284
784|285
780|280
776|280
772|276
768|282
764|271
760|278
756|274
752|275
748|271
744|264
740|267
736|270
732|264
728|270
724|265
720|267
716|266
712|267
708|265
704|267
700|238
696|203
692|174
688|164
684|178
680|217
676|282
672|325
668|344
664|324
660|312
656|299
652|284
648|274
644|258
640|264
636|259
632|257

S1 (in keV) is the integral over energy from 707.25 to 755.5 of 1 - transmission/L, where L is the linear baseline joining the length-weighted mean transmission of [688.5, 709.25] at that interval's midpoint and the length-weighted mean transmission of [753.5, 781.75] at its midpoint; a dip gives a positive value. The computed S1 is -3.8 keV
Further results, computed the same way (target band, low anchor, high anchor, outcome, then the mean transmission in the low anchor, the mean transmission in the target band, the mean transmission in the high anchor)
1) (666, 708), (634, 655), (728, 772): 4.6 keV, 269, 240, 272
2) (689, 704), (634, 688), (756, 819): 3.3 keV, 274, 211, 258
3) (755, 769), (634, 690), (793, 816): -1.8 keV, 270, 276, 233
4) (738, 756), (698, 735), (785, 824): -1.1 keV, 263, 270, 238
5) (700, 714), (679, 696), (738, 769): -3.5 keV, 184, 262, 272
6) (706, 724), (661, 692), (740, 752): -0.2 keV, 258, 266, 269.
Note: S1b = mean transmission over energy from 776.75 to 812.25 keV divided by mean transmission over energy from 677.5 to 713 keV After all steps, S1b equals 1.2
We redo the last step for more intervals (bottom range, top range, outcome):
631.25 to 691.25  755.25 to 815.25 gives 0.98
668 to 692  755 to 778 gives 1.17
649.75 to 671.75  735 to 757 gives 0.86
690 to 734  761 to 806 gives 1.11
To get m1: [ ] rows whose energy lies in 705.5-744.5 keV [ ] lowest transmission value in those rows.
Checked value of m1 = 264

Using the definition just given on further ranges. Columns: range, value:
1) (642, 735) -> 164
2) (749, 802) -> 271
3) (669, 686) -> 178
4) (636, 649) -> 258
